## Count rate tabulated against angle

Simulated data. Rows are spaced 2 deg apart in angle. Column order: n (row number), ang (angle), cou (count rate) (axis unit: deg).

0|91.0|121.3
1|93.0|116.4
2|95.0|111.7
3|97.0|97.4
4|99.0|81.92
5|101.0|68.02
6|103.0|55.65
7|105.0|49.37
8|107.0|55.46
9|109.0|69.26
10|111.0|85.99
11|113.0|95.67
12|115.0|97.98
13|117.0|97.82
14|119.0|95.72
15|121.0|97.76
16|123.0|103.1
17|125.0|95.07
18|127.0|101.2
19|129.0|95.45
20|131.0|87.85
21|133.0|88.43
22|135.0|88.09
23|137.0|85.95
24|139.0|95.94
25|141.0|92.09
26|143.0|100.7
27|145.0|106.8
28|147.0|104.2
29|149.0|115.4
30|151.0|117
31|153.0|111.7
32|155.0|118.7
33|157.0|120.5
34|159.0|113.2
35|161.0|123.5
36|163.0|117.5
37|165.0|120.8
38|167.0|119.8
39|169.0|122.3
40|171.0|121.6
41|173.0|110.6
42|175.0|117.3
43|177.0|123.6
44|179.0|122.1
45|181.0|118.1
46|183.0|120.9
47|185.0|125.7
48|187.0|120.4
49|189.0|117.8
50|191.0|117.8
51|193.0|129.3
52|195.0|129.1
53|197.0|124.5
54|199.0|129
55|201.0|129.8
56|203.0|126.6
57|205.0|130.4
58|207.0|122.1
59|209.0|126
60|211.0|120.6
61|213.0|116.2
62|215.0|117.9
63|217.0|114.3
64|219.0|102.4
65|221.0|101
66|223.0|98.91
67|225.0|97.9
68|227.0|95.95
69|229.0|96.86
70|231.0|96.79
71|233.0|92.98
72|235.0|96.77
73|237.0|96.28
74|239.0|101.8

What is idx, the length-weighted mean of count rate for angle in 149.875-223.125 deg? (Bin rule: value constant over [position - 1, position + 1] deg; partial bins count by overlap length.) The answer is 120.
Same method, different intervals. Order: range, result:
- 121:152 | 98.5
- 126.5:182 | 109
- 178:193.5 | 121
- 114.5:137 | 94.8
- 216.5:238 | 98.8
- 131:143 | 90.8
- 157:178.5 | 119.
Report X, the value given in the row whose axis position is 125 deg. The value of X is 95.07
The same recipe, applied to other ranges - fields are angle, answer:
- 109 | 69.26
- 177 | 123.6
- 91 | 121.3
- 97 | 97.4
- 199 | 129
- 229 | 96.86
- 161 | 123.5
